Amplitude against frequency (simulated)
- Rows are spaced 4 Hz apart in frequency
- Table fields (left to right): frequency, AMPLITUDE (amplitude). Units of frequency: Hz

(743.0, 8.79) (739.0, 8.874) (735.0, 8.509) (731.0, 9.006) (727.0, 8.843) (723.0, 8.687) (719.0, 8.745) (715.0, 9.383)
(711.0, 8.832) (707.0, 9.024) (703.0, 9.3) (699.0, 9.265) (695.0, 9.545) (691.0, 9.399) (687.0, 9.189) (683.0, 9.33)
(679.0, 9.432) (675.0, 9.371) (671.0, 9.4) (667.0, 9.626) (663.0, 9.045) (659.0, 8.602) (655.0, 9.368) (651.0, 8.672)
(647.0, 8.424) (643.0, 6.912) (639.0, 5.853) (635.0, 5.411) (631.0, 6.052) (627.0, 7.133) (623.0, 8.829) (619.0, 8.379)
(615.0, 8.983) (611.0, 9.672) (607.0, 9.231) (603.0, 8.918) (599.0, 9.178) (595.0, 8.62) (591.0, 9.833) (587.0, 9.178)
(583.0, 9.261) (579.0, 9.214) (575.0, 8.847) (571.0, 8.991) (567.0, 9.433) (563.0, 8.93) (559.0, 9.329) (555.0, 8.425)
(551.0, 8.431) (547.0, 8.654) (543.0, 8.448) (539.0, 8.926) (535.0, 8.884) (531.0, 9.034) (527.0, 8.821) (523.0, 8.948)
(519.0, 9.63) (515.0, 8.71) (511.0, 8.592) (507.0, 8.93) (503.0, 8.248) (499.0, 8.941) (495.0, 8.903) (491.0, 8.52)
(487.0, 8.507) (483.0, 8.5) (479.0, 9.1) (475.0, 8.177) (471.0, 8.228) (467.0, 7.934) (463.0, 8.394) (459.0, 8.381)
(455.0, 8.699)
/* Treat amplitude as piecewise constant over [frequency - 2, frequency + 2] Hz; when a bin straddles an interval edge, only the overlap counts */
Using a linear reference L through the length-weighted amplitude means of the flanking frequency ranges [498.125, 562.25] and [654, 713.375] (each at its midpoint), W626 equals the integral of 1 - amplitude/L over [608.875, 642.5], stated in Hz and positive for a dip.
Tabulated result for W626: 5.8 Hz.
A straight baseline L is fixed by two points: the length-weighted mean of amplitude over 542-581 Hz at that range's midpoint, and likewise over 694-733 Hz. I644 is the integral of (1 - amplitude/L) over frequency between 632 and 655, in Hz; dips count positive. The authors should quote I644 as 4.5 Hz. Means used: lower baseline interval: 8.88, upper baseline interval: 9.05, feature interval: 7.21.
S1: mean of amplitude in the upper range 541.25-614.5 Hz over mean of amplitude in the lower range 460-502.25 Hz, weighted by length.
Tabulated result 1.06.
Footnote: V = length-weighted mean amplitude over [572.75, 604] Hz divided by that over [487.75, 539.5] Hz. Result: 1.0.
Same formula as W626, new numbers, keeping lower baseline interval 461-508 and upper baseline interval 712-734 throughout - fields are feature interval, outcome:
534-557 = 0.01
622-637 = 3.48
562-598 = -1.97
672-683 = -0.69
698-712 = -0.37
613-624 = 0.02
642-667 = 0.40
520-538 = -0.77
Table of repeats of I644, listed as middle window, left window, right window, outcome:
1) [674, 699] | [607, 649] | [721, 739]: -3.2 Hz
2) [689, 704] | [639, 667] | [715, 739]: -1.3 Hz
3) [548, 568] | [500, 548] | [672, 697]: 0.2 Hz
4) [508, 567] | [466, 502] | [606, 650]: -4.5 Hz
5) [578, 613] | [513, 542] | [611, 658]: -4.5 Hz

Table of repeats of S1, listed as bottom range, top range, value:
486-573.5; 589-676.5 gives 0.95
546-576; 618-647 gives 0.79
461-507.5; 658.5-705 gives 1.09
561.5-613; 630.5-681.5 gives 0.90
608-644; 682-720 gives 1.22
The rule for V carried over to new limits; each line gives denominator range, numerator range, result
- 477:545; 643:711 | 1.03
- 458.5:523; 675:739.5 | 1.06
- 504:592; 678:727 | 1.02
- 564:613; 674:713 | 1.01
